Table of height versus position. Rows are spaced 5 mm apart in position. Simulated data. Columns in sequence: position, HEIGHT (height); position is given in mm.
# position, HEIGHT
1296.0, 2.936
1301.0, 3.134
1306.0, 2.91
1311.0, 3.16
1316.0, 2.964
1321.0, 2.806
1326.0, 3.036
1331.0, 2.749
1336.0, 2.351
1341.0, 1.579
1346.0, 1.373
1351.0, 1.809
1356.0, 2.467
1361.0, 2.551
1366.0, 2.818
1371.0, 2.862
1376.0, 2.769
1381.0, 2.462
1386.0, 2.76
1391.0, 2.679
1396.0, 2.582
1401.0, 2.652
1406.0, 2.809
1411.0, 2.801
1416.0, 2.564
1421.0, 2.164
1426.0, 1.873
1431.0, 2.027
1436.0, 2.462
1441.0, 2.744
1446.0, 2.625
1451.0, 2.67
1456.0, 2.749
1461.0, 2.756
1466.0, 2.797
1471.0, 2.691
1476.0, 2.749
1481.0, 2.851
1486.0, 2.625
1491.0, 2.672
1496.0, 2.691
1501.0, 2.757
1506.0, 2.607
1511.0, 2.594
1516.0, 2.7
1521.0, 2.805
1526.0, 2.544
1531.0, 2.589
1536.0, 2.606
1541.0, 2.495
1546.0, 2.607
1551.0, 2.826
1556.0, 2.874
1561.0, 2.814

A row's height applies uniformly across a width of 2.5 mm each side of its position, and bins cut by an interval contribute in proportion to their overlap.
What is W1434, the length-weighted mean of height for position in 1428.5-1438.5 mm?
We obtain 2.24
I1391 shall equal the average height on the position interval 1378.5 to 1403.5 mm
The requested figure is 2.63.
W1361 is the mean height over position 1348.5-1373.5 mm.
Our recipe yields 2.5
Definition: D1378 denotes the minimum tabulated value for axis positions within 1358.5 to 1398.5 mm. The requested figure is 2.462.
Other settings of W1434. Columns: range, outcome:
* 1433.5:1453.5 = 2.63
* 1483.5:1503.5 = 2.69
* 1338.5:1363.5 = 1.96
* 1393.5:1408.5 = 2.68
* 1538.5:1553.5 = 2.64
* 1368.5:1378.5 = 2.82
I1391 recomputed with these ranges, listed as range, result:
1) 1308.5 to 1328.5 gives 2.99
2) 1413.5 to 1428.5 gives 2.2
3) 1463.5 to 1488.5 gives 2.74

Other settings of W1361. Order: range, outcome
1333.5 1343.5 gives 1.96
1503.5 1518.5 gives 2.63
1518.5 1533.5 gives 2.65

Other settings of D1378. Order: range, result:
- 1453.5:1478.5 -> 2.691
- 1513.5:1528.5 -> 2.544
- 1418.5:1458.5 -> 1.873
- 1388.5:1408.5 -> 2.582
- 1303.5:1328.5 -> 2.806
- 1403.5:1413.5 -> 2.801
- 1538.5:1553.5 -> 2.495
